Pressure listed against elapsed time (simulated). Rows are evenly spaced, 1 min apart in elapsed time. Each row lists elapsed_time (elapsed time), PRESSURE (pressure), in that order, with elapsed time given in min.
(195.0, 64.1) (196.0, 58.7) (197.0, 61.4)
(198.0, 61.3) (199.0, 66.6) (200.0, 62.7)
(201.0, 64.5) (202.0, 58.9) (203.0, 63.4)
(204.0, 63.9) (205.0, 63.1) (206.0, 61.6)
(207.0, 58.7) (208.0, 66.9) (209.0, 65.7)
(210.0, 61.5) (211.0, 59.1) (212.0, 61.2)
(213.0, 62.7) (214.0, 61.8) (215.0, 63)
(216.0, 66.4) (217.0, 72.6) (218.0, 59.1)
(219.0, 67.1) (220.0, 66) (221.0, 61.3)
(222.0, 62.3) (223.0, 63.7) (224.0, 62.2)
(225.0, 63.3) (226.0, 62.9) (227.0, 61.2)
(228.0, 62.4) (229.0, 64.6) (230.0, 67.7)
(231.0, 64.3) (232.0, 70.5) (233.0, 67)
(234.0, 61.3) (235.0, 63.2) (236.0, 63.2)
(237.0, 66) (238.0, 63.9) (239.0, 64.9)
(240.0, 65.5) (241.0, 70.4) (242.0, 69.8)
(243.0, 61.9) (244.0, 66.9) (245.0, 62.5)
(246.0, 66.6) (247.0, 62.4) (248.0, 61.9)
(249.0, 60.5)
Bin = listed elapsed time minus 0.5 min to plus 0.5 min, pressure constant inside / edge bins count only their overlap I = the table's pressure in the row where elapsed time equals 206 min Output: 61.6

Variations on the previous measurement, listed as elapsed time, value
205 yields 63.1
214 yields 61.8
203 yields 63.4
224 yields 62.2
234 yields 61.3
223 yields 63.7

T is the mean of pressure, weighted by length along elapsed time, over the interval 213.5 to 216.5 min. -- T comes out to 63.7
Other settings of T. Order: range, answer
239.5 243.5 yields 66.9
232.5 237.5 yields 64.1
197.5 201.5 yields 63.8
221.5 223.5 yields 63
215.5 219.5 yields 66.3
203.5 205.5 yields 63.5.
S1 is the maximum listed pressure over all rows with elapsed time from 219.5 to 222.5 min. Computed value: 66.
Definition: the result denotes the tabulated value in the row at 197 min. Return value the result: 61.4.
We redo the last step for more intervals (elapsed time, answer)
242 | 69.8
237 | 66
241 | 70.4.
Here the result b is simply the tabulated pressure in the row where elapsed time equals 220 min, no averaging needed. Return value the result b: 66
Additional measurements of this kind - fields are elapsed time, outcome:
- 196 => 58.7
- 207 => 58.7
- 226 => 62.9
